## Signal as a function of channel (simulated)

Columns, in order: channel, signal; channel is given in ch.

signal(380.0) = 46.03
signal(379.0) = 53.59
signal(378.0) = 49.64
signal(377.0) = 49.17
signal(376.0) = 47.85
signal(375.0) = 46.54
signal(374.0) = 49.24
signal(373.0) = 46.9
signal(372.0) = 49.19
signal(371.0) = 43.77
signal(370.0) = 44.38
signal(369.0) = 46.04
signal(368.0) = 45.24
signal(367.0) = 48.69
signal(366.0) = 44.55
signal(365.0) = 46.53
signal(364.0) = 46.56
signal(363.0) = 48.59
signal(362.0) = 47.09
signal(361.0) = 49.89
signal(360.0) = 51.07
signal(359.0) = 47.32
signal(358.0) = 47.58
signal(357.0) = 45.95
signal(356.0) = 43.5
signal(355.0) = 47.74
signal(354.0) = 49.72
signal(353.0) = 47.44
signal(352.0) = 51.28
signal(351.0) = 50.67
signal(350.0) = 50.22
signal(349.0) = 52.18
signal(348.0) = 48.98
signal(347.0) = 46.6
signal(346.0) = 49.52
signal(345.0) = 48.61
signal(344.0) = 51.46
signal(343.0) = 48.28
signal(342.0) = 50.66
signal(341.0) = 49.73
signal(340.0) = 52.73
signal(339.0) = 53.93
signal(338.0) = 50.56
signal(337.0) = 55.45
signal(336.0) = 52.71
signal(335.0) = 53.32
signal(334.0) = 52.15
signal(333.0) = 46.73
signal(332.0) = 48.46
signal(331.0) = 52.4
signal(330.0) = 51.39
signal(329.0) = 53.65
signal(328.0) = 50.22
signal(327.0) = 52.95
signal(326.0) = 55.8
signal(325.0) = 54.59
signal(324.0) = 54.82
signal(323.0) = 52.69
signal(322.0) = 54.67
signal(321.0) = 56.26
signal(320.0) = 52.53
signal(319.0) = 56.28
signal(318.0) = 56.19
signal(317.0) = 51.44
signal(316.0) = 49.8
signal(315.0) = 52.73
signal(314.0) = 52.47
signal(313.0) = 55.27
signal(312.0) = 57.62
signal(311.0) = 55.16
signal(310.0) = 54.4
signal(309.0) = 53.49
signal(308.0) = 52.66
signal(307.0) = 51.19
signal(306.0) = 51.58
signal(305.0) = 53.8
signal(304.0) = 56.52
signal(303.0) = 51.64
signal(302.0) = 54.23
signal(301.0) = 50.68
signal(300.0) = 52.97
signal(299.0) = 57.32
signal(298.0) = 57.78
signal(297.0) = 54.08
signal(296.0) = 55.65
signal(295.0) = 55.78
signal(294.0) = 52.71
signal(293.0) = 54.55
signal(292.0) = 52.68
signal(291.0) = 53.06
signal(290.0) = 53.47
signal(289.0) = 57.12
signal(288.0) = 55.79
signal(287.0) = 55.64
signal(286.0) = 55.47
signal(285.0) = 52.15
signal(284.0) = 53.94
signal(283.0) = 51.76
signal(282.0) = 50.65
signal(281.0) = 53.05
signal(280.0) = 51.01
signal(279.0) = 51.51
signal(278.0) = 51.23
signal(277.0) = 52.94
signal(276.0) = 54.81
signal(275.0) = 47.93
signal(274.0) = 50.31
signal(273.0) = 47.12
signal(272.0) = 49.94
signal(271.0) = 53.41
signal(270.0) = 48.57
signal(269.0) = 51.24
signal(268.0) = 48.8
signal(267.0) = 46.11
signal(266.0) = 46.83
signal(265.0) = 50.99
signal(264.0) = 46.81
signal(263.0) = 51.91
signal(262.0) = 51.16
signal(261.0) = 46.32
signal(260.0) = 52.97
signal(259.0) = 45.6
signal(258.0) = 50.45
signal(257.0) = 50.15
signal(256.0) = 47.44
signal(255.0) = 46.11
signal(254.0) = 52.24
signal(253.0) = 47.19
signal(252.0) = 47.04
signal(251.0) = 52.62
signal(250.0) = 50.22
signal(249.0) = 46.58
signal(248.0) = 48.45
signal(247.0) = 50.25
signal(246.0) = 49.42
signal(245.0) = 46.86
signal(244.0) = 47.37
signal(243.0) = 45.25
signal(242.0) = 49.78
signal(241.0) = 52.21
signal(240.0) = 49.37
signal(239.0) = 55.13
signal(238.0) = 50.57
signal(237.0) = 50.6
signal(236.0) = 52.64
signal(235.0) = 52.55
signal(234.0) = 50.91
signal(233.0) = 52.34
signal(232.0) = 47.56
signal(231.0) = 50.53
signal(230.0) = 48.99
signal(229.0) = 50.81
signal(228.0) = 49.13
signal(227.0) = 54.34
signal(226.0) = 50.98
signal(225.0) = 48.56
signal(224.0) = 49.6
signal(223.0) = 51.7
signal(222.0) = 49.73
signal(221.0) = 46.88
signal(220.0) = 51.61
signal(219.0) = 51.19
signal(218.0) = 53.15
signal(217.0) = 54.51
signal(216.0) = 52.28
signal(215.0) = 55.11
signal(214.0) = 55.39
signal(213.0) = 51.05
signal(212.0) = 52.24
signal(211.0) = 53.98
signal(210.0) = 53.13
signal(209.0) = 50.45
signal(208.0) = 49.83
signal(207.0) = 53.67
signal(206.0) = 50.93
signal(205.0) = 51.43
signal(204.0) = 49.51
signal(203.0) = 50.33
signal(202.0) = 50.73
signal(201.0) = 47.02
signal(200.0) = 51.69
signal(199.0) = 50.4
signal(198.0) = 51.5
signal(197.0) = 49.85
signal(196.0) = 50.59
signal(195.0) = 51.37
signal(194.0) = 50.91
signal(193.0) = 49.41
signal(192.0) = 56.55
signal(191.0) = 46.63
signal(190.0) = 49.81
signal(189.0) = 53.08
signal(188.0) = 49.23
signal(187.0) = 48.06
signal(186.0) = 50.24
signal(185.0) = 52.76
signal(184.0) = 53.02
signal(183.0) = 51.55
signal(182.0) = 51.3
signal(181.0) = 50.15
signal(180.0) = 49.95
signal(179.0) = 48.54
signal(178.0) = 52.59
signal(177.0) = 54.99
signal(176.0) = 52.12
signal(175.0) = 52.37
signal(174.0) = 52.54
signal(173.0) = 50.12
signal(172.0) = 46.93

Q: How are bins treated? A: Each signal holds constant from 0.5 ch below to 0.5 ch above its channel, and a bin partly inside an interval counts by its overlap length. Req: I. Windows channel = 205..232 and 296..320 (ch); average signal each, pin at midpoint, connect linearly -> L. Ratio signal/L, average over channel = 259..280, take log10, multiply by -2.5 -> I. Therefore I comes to 0.06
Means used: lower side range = 51.5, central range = 50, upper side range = 53.9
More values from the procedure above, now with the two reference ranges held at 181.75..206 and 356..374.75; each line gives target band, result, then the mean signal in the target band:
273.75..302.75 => -0.102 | 53.5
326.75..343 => -0.085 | 51.6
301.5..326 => -0.122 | 53.9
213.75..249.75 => -0.015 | 50.6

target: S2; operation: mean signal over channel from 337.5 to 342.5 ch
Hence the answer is 51.5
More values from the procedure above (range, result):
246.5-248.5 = 49.4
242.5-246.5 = 47.2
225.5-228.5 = 51.5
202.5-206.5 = 50.5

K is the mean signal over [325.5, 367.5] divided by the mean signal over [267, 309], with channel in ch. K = 0.9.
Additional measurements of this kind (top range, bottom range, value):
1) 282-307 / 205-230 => 1.05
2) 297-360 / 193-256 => 1.03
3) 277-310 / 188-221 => 1.04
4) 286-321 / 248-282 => 1.09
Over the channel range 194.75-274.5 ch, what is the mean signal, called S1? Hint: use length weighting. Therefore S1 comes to 50.3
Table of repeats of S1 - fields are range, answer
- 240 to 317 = 51.5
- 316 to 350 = 52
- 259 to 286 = 50.5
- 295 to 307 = 54.1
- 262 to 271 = 49.3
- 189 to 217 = 51.4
